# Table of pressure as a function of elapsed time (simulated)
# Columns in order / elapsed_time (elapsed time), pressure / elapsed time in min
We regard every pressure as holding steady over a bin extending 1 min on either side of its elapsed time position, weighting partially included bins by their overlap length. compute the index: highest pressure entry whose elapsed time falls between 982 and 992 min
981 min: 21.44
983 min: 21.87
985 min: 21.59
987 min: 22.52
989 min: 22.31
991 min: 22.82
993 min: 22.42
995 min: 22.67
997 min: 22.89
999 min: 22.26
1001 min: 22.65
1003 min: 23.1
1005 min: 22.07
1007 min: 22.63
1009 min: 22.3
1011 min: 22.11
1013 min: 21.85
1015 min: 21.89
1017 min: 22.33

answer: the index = 22.82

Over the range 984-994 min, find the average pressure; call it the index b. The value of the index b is 22.3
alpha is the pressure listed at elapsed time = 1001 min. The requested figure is 22.65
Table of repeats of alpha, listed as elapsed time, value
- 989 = 22.31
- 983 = 21.87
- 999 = 22.26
